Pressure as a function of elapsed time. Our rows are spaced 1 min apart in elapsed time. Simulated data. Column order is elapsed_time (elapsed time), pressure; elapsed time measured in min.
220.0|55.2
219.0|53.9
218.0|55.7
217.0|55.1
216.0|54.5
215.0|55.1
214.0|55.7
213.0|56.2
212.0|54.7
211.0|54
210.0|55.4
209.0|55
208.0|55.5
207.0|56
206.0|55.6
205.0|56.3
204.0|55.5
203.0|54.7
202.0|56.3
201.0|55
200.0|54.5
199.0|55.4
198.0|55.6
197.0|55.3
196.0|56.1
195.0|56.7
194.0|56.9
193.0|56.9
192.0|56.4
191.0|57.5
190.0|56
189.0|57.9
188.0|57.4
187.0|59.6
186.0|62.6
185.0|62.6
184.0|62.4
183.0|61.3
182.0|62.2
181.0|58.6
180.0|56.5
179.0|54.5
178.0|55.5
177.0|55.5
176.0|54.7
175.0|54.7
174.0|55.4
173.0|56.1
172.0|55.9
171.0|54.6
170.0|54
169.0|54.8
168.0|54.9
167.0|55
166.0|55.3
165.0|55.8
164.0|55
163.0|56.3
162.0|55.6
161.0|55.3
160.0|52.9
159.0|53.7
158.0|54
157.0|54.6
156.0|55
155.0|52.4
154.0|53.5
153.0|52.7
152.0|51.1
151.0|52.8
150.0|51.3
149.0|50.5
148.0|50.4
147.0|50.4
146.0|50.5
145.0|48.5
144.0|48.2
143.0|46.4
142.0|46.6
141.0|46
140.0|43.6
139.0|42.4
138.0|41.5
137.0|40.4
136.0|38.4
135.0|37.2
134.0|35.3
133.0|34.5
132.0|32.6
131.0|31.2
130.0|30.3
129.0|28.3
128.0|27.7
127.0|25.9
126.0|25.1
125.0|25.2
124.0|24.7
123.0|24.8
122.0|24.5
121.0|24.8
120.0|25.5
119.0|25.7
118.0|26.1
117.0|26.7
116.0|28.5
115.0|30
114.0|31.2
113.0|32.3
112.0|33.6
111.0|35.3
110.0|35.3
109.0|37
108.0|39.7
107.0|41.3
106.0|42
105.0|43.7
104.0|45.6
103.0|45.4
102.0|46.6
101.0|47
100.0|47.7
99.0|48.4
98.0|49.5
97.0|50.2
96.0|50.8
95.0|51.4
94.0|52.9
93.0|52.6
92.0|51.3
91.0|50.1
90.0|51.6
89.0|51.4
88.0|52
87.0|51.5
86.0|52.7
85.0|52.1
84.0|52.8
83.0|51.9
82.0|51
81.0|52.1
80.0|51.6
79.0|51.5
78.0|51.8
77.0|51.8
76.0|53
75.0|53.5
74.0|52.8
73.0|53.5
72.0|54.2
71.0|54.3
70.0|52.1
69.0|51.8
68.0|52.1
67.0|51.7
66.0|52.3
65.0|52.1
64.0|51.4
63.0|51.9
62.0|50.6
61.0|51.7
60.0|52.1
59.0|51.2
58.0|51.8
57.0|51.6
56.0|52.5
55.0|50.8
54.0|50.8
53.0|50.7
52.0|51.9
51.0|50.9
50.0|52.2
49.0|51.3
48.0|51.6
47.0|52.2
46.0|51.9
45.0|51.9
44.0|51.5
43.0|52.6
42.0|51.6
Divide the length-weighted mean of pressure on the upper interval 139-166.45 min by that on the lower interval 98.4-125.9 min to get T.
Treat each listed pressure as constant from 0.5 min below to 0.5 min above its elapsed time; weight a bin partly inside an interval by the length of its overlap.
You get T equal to 1.5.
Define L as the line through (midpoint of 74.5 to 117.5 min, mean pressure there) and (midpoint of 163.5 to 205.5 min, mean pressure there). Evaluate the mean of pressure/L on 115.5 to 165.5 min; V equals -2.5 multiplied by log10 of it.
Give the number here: 0.242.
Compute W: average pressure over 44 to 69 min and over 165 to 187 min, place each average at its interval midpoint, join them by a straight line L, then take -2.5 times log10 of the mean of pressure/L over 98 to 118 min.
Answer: 0.358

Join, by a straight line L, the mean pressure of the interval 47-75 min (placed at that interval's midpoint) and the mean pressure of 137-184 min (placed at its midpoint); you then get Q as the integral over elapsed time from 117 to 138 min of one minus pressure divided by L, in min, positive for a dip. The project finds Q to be 9.17 min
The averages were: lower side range 52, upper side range 52.9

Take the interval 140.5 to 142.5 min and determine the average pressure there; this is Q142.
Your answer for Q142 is 46.3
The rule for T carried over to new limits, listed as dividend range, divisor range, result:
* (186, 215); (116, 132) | 2.10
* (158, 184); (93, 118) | 1.35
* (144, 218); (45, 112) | 1.11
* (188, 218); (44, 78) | 1.07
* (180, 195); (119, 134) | 2.13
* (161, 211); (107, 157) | 1.49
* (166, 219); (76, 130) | 1.37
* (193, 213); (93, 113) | 1.25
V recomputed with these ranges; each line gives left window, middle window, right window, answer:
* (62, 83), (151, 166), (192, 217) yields 0.01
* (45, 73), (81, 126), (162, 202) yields 0.28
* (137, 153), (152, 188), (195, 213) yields -0.10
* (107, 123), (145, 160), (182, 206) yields -0.20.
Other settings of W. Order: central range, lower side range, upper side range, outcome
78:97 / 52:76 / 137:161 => 0.00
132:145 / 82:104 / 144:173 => 0.25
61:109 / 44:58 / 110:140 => -0.20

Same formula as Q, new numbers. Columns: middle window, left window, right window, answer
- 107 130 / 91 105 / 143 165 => 9.6 min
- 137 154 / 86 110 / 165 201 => 1.5 min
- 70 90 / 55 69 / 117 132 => -3.6 min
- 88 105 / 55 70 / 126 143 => -1.9 min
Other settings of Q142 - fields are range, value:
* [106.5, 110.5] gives 38.3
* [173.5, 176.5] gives 54.9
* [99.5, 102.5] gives 47.1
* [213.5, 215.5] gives 55.4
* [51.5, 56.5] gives 51.3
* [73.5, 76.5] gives 53.1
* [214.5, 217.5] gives 54.9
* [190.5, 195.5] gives 56.9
